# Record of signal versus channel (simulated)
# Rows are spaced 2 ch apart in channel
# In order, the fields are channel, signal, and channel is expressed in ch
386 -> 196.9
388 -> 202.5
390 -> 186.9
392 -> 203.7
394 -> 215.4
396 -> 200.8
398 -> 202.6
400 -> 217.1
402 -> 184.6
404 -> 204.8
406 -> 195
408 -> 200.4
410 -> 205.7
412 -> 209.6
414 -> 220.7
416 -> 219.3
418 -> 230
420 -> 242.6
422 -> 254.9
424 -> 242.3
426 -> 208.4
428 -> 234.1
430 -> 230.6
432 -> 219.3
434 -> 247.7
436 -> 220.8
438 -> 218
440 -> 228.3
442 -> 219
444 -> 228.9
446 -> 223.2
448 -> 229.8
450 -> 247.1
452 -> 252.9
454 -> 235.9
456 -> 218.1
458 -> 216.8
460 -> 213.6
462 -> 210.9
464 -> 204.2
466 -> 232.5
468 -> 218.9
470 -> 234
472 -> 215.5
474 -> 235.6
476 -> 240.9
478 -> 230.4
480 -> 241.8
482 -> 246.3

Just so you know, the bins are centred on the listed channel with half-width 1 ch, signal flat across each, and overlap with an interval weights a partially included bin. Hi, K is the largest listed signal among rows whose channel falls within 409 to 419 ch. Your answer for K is 230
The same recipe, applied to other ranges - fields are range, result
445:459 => 252.9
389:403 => 217.1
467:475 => 235.6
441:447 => 228.9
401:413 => 209.6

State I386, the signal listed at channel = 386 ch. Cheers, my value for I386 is 196.9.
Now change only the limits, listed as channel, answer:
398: 202.6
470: 234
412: 209.6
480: 241.8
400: 217.1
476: 240.9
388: 202.5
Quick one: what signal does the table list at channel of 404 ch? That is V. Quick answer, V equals 204.8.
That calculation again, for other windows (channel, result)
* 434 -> 247.7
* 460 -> 213.6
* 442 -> 219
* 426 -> 208.4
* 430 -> 230.6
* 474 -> 235.6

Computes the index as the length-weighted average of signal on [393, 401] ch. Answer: 209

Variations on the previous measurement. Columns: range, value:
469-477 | 232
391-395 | 210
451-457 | 236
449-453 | 250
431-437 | 229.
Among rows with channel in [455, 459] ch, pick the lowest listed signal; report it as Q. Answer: 216.8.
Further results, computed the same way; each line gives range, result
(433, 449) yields 218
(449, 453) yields 247.1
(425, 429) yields 208.4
